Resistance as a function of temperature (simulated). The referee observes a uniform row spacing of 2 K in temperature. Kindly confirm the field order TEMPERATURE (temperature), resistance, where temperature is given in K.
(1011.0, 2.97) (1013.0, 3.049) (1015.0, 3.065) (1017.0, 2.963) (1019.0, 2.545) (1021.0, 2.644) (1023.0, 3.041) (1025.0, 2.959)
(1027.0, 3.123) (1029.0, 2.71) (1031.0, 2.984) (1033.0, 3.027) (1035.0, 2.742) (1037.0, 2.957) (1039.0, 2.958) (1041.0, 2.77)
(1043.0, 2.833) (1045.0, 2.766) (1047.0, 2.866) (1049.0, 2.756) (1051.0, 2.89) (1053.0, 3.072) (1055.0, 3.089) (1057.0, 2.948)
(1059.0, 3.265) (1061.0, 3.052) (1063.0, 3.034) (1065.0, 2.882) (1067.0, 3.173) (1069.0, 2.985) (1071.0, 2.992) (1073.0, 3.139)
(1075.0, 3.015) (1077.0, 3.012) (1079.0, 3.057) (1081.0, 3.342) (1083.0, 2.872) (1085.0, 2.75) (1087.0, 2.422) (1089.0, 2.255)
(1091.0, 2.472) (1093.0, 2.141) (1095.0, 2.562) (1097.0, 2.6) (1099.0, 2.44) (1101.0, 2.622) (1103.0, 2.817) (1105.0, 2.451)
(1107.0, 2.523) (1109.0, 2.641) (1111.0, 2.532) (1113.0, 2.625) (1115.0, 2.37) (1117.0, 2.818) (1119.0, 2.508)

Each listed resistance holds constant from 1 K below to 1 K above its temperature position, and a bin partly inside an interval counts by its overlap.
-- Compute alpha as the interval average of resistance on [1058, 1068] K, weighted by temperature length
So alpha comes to 3.08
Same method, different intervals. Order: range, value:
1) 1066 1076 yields 3.06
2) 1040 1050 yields 2.8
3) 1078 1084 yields 3.09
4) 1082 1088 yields 2.68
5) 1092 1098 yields 2.43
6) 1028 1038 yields 2.88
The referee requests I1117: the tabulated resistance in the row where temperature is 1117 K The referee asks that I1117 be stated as 2.818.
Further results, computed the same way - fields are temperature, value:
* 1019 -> 2.545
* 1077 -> 3.012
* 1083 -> 2.872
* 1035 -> 2.742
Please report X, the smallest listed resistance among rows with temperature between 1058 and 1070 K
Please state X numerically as 2.882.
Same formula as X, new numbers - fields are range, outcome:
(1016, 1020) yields 2.545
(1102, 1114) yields 2.451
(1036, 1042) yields 2.77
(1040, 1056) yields 2.756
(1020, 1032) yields 2.644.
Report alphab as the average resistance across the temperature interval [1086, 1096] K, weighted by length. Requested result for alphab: 2.37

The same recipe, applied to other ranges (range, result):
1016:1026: 2.83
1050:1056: 3.02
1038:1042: 2.86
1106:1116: 2.54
